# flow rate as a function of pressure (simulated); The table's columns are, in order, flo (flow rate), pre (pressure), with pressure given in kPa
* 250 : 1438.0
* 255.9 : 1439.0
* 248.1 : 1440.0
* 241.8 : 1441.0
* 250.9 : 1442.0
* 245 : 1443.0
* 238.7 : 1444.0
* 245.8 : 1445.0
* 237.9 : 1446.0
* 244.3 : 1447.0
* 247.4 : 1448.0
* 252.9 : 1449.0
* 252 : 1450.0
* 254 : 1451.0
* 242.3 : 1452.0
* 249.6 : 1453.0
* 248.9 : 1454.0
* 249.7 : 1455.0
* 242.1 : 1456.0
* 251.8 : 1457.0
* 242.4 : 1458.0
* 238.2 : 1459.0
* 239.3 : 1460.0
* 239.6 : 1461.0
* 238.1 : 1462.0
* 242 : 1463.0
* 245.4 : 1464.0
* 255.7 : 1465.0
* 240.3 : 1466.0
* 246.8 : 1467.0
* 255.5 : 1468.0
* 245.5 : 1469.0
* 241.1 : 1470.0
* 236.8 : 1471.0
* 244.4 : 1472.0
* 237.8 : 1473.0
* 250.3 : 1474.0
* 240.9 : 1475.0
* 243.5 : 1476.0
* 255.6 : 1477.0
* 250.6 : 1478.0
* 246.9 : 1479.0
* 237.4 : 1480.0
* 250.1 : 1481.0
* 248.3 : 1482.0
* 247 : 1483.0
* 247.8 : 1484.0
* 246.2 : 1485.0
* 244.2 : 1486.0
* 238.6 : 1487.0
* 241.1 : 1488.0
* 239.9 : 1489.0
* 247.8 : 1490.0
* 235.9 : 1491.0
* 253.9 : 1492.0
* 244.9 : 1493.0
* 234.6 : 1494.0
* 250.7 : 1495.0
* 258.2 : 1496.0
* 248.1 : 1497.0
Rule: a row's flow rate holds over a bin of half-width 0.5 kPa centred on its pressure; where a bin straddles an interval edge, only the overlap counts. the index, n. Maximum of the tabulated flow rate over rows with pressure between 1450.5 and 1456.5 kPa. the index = 254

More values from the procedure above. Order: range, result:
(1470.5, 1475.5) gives 250.3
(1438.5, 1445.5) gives 255.9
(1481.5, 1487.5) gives 248.3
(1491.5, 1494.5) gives 253.9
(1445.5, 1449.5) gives 252.9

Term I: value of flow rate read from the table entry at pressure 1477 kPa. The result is 255.6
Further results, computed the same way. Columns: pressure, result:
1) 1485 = 246.2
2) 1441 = 241.8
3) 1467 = 246.8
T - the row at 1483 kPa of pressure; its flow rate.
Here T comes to 247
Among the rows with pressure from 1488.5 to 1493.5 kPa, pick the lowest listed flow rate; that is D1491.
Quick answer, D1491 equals 235.9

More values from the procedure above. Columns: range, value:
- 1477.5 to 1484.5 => 237.4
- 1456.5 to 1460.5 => 238.2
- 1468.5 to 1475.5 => 236.8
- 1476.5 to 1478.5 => 250.6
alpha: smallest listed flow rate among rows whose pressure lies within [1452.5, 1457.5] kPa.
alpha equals 242.1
